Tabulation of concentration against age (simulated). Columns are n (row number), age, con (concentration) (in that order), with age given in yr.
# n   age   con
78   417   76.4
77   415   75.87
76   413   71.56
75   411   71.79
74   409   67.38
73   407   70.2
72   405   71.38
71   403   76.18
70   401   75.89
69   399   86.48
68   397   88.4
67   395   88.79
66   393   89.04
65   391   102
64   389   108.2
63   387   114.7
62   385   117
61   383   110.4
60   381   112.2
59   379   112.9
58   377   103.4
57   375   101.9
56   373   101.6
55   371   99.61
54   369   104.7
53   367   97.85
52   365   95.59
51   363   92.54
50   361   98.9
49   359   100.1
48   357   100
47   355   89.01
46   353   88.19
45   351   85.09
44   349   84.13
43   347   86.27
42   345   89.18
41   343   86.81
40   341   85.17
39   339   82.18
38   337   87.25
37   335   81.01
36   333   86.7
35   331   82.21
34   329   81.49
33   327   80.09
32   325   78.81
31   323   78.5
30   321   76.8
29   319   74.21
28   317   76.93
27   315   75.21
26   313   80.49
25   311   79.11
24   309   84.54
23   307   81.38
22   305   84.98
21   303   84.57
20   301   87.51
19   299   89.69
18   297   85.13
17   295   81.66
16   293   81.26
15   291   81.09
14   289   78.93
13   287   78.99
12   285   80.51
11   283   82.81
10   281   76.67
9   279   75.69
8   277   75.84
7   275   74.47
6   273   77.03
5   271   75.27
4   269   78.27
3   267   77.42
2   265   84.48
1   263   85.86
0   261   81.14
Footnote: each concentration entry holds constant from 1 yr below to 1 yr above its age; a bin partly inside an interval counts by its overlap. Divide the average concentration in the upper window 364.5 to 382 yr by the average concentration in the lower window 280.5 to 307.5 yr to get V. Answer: 1.3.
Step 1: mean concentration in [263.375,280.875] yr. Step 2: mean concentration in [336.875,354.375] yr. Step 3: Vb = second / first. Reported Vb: 1.11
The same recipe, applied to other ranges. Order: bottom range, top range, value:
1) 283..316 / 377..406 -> 1.18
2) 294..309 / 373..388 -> 1.29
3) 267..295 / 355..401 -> 1.28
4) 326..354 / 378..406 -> 1.14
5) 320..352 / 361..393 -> 1.25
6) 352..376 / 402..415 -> 0.74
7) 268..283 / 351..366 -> 1.23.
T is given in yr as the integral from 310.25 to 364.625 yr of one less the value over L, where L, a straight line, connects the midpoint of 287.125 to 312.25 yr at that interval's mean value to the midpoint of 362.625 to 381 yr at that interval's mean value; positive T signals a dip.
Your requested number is 4.8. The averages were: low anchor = 83.1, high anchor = 102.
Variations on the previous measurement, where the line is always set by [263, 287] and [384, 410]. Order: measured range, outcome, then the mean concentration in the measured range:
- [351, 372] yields -2.5 yr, 96.1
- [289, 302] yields -0.6 yr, 84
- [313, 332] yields 1.0 yr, 78.4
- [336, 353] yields -0.3 yr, 85.9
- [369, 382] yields -2.7 yr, 105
